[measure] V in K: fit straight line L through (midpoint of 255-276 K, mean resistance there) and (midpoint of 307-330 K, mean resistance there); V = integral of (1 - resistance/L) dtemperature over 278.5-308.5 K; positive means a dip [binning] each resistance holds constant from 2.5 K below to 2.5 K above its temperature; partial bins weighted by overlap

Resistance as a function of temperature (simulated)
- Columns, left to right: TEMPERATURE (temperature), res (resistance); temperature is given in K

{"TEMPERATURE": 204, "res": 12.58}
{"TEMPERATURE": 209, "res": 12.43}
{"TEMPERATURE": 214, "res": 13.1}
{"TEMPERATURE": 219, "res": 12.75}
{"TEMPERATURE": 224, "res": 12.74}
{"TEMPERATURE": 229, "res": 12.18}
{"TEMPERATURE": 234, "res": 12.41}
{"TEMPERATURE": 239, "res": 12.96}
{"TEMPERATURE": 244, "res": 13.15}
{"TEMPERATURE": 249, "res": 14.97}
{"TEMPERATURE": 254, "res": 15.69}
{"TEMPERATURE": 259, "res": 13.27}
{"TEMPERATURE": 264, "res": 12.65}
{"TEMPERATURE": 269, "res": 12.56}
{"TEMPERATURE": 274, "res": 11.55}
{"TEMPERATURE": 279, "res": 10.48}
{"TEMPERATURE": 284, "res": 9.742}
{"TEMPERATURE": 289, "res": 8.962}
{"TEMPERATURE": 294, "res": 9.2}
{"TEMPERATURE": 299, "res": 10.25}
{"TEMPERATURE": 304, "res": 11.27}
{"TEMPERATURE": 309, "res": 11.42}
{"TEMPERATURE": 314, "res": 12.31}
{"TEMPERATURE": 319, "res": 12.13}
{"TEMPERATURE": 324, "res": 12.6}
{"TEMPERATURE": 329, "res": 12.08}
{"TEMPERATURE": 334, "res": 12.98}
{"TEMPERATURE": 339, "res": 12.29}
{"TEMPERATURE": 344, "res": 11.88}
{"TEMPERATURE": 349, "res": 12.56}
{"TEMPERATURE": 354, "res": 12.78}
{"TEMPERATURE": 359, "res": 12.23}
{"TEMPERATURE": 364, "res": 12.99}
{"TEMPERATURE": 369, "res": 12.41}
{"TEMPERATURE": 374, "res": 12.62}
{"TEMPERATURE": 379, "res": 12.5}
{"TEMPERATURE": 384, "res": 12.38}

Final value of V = 5.7 K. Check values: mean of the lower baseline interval 12.8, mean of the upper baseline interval 12.1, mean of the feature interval 10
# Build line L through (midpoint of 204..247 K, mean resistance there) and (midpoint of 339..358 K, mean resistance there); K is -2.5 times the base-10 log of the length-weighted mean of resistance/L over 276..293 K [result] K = 0.28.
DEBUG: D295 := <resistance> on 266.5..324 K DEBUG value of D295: 11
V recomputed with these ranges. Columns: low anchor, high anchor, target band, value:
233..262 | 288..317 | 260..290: 2.6 K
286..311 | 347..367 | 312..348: -2.6 K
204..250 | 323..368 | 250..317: 5.9 K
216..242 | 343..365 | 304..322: 1.0 K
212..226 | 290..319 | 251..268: -2.6 K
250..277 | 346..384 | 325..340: 0.3 K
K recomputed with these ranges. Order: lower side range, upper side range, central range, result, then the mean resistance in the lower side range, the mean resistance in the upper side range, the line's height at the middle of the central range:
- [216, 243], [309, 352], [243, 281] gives -0.04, 12.6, 12.3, 12.5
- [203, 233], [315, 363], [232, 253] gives -0.08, 12.6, 12.4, 12.6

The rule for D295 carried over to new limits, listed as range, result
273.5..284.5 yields 10.6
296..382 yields 12.2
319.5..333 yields 12.4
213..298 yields 12.2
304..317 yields 11.8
